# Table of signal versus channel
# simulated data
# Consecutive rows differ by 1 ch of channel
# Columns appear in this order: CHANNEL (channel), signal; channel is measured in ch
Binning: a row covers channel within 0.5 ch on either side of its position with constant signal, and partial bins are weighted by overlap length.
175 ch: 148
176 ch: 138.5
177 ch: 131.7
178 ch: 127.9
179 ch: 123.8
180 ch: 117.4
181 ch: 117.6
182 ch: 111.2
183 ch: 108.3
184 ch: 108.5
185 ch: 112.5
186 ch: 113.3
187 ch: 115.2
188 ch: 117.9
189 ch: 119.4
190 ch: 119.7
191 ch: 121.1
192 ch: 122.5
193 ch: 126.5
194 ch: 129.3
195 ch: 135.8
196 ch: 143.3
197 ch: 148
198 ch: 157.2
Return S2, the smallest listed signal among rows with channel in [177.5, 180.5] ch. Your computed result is 117.4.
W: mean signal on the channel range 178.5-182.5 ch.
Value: 118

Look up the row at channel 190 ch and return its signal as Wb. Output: 119.7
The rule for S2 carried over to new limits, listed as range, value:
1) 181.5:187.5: 108.3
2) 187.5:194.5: 117.9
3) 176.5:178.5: 127.9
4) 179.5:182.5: 111.2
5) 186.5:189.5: 115.2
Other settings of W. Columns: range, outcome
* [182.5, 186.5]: 111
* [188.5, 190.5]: 120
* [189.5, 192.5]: 121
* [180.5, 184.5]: 111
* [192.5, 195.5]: 131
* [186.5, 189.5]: 118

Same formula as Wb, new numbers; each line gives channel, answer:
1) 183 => 108.3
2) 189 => 119.4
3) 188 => 117.9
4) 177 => 131.7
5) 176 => 138.5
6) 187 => 115.2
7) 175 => 148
